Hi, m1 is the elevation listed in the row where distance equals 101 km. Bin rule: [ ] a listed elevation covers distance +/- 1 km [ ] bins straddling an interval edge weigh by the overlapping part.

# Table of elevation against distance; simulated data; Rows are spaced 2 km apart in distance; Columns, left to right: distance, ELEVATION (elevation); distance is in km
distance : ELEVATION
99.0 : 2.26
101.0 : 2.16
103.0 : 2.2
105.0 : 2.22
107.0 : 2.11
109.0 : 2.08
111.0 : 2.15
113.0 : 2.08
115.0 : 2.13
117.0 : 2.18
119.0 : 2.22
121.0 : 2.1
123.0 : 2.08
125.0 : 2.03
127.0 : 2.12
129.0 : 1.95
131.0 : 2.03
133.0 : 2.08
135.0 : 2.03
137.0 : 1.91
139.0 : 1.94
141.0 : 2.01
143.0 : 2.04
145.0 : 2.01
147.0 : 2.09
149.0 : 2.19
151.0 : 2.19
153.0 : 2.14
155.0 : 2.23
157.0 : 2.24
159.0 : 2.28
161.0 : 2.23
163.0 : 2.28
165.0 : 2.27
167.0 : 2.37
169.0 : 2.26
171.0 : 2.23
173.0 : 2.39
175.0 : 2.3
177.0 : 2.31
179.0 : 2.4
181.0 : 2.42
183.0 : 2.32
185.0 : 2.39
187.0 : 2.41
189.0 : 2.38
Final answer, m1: 2.16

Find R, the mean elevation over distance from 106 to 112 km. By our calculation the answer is 2.11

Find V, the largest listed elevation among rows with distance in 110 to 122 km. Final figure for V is 2.22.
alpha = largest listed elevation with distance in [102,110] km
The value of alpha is 2.22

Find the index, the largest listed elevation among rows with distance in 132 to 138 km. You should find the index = 2.08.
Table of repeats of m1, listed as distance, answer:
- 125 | 2.03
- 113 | 2.08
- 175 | 2.3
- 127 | 2.12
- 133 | 2.08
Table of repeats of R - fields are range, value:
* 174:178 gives 2.3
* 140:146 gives 2.02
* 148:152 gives 2.19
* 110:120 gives 2.15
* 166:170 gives 2.31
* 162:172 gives 2.28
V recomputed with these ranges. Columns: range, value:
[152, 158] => 2.24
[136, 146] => 2.04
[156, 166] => 2.28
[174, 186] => 2.42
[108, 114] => 2.15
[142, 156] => 2.23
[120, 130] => 2.12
